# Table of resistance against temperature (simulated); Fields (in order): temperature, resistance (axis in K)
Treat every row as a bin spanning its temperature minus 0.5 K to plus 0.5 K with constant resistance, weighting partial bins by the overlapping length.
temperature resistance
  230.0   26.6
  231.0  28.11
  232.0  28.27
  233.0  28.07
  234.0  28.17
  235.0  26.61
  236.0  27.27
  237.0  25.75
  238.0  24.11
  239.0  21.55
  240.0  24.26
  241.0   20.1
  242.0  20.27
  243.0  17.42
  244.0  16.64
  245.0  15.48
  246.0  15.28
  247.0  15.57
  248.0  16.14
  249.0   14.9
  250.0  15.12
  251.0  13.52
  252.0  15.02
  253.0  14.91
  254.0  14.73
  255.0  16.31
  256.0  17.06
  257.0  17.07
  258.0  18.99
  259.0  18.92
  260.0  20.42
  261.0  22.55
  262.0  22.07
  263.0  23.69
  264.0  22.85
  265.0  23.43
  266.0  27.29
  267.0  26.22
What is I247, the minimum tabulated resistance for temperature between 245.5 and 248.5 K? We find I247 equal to 15.28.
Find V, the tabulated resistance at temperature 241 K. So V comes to 20.1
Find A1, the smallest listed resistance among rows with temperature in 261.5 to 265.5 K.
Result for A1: 22.07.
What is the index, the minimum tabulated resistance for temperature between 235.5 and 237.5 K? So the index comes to 25.75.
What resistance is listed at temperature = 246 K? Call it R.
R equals 15.28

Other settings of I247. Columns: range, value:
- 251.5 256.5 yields 14.73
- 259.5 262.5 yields 20.42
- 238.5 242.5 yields 20.1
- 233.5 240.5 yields 21.55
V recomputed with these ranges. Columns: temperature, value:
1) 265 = 23.43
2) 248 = 16.14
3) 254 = 14.73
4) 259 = 18.92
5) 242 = 20.27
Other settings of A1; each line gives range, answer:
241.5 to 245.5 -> 15.48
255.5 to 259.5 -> 17.06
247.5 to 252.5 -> 13.52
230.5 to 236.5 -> 26.61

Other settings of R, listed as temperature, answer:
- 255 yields 16.31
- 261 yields 22.55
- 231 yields 28.11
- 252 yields 15.02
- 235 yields 26.61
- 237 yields 25.75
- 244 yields 16.64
